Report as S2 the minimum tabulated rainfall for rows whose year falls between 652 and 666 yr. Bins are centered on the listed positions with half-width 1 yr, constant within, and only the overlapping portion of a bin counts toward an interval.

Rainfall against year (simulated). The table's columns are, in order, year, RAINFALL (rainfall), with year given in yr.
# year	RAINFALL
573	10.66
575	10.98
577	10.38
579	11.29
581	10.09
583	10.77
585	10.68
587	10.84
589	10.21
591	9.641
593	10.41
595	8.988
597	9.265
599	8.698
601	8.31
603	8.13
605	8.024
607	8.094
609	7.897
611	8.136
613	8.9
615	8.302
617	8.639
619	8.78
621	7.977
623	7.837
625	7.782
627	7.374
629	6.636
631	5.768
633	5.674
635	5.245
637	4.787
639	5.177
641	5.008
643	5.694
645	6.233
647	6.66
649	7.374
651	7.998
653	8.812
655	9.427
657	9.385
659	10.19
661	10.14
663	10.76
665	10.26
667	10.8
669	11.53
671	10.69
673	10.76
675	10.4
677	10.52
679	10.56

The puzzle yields 8.812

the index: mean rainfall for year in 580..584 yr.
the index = 10.4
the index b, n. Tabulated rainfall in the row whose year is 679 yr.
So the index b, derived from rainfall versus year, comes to 10.56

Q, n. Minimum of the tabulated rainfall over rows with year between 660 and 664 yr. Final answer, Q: 10.14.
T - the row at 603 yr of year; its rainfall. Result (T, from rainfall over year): 8.13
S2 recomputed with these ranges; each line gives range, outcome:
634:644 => 4.787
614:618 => 8.302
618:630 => 6.636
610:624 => 7.837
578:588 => 10.09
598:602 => 8.31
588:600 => 8.698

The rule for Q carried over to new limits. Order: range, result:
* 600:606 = 8.024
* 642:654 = 5.694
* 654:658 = 9.385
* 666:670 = 10.8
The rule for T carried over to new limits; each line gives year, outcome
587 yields 10.84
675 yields 10.4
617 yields 8.639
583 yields 10.77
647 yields 6.66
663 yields 10.76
